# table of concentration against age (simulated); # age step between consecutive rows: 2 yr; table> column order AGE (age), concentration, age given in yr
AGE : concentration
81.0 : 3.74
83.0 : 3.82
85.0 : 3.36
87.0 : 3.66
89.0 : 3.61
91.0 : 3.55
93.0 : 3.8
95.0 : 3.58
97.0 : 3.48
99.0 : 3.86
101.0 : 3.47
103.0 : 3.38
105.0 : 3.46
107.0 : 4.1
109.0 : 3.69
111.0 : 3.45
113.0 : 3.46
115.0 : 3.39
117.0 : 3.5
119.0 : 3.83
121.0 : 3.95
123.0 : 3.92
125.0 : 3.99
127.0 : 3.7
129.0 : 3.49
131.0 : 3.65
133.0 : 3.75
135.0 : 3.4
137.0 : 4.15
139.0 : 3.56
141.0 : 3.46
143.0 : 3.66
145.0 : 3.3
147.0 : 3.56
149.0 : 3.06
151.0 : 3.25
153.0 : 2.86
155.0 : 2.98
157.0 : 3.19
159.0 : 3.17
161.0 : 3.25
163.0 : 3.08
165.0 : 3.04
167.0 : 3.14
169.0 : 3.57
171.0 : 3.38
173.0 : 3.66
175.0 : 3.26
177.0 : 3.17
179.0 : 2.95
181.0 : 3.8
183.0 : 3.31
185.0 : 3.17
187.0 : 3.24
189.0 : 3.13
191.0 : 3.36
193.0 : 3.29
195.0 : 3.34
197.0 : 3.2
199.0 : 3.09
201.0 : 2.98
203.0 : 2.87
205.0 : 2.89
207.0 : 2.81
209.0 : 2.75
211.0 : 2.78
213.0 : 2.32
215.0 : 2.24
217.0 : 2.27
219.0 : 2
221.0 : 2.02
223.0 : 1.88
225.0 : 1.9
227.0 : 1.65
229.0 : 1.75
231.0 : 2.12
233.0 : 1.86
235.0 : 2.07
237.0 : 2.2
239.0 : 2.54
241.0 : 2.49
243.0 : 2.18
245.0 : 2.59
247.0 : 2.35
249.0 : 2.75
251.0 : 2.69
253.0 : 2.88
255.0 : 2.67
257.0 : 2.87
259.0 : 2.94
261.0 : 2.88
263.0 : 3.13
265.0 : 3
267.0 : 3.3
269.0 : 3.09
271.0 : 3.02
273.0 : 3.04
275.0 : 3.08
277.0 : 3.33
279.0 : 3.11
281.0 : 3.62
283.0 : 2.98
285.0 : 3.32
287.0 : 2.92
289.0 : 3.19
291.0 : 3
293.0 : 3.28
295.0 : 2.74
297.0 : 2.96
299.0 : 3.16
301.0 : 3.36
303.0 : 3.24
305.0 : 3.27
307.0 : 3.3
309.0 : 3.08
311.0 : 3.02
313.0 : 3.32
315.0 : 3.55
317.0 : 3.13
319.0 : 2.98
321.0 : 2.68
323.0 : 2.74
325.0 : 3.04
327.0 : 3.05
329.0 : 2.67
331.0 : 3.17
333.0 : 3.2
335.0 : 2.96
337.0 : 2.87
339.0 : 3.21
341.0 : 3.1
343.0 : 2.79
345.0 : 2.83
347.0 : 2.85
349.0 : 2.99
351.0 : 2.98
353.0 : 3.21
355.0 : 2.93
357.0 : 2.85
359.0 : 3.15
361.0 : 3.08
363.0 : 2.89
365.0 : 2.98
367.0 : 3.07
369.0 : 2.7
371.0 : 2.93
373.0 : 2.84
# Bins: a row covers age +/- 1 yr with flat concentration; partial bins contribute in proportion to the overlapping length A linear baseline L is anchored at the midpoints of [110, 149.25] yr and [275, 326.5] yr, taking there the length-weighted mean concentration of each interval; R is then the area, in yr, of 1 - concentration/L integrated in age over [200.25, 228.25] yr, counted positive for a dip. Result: 8.4 yr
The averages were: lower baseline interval 3.62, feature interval 2.37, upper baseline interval 3.13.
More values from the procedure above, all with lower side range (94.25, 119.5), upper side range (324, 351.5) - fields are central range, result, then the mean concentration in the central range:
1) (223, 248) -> 8.6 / 2.13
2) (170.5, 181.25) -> 0.2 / 3.34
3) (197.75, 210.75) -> 1.7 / 2.9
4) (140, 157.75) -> 1.1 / 3.26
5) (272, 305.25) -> -0.5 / 3.15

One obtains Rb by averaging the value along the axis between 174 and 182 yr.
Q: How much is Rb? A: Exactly 3.29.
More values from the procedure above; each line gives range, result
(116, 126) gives 3.84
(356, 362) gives 3.03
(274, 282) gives 3.29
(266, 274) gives 3.11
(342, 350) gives 2.87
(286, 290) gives 3.05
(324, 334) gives 3.03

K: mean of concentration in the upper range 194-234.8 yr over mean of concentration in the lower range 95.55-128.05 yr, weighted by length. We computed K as 0.66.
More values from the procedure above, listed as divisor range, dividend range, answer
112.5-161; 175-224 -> 0.82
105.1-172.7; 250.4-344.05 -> 0.88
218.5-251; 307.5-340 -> 1.41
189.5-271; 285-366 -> 1.17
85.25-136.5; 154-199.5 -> 0.89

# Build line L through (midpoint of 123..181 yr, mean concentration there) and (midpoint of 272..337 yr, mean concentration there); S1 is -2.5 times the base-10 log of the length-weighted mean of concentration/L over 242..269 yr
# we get 0.145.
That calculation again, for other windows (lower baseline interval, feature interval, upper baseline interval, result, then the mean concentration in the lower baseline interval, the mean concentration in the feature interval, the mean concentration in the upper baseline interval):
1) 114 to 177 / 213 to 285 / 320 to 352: 0.22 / 3.45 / 2.59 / 2.95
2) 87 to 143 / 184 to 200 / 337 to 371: 0.07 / 3.65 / 3.23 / 2.97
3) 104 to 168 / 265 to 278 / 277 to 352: 0.01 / 3.48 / 3.13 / 3.08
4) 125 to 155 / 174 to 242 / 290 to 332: 0.24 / 3.49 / 2.67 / 3.08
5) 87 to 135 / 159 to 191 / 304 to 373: 0.06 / 3.65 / 3.28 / 3.01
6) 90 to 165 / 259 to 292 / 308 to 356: 0.01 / 3.52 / 3.12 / 3.01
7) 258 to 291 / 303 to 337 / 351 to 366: 0.00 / 3.12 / 3.07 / 3.01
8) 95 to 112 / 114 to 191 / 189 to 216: -0.05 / 3.61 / 3.42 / 2.92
